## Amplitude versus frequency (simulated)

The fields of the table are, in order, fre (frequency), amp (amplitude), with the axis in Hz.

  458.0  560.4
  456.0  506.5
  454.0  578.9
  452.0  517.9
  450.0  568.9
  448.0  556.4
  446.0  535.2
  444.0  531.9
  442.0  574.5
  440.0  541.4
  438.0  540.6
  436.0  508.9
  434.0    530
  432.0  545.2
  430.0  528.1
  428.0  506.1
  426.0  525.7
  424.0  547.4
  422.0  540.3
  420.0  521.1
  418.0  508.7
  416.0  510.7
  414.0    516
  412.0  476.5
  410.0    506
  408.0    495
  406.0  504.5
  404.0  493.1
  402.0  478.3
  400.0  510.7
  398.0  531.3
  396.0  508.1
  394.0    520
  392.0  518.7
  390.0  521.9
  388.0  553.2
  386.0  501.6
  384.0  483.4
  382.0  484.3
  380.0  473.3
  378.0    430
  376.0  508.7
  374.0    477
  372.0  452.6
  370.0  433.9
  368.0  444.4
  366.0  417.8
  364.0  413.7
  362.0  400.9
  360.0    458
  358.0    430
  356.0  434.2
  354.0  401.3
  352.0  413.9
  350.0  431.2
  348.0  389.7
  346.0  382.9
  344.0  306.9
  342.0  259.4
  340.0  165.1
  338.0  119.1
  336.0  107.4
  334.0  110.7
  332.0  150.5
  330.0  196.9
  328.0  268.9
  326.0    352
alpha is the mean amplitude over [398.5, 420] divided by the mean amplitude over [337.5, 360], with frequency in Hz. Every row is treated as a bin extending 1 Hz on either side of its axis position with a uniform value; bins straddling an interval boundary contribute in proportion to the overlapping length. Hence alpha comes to 1.4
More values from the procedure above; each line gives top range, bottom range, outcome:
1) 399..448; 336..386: 1.31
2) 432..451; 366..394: 1.13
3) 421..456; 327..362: 1.80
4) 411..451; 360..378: 1.20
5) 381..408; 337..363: 1.44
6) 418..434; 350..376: 1.22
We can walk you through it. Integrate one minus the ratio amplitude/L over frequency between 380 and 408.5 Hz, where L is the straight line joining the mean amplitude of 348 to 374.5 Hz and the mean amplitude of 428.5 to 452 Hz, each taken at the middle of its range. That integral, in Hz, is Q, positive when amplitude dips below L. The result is -1.9 Hz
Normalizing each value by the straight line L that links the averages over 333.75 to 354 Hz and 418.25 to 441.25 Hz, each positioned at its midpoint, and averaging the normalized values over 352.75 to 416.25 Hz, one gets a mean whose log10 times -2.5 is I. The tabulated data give -0.20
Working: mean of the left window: 281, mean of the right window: 530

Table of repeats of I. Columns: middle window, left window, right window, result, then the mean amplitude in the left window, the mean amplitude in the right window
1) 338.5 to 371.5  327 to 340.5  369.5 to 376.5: -0.186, 160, 468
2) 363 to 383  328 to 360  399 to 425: -0.181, 291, 508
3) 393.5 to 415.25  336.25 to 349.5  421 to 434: -0.101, 267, 532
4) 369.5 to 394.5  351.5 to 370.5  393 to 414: -0.059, 425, 503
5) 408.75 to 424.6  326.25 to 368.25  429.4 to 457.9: -0.079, 318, 541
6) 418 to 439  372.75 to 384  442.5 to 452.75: -0.007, 475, 544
